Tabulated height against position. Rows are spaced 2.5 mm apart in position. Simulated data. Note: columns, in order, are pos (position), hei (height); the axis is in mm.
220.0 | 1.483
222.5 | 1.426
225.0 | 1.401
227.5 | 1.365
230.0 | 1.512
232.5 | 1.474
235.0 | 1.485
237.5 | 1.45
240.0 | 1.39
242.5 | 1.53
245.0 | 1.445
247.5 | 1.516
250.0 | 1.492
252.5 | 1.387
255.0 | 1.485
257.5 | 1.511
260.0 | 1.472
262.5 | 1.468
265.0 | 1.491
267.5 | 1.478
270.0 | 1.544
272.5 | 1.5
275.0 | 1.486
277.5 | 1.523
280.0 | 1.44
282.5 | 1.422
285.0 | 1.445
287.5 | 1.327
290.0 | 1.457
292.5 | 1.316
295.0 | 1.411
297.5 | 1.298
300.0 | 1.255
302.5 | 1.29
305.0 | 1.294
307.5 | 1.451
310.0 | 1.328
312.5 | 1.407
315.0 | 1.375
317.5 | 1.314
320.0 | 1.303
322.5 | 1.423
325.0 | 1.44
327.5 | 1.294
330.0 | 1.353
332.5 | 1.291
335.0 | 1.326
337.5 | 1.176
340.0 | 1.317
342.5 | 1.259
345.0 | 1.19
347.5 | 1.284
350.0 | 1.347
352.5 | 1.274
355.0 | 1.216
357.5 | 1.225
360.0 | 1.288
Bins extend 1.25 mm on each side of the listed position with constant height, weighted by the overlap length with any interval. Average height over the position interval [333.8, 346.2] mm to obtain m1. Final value 1.25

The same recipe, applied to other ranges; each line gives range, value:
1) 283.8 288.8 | 1.39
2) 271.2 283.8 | 1.47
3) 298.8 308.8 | 1.32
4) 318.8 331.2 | 1.36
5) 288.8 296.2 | 1.39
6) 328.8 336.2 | 1.32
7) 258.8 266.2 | 1.48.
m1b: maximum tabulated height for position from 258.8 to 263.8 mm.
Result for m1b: 1.472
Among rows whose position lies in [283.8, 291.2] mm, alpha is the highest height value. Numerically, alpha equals 1.457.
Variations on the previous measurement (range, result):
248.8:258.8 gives 1.511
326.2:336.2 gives 1.353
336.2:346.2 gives 1.317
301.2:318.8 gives 1.451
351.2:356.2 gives 1.274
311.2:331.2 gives 1.44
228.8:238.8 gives 1.512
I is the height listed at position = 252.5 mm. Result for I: 1.387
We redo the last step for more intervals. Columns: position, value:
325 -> 1.44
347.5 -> 1.284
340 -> 1.317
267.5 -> 1.478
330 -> 1.353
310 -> 1.328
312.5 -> 1.407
